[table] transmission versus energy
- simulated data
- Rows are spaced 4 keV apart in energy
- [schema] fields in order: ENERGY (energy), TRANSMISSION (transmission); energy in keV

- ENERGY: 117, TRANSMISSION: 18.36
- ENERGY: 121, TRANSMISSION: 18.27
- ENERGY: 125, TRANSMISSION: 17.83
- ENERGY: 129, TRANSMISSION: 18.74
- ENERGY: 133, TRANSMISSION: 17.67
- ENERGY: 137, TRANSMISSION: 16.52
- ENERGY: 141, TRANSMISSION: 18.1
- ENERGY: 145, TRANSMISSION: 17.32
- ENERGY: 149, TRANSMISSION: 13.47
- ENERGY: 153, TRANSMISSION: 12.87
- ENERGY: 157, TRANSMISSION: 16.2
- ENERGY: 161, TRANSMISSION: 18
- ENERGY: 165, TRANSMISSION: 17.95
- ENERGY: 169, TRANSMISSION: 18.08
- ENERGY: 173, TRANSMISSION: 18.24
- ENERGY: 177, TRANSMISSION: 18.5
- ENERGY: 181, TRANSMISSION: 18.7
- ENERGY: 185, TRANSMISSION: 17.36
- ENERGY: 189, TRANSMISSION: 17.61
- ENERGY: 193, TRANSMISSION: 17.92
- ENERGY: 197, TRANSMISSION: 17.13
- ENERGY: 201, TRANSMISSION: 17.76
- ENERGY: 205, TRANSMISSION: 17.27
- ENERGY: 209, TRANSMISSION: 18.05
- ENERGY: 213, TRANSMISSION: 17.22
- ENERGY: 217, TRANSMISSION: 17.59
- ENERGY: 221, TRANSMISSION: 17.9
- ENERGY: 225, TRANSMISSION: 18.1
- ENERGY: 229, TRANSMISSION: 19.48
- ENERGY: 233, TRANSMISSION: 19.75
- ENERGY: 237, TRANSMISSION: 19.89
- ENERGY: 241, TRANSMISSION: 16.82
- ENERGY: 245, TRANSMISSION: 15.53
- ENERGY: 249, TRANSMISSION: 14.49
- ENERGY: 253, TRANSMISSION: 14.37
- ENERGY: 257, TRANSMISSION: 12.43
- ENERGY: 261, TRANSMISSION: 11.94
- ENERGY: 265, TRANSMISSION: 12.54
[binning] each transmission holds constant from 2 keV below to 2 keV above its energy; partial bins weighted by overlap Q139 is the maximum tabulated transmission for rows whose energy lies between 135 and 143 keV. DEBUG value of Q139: 18.1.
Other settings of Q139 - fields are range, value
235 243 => 19.89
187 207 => 17.92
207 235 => 19.75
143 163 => 18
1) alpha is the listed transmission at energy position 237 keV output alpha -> 19.89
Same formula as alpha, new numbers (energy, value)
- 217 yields 17.59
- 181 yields 18.7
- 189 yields 17.61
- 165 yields 17.95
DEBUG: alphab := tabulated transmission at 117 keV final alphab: 18.36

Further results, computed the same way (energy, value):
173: 18.24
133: 17.67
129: 18.74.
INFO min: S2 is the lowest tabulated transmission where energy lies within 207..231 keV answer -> 17.22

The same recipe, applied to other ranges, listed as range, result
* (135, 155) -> 12.87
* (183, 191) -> 17.36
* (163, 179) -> 17.95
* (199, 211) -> 17.27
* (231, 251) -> 14.49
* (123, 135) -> 17.67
